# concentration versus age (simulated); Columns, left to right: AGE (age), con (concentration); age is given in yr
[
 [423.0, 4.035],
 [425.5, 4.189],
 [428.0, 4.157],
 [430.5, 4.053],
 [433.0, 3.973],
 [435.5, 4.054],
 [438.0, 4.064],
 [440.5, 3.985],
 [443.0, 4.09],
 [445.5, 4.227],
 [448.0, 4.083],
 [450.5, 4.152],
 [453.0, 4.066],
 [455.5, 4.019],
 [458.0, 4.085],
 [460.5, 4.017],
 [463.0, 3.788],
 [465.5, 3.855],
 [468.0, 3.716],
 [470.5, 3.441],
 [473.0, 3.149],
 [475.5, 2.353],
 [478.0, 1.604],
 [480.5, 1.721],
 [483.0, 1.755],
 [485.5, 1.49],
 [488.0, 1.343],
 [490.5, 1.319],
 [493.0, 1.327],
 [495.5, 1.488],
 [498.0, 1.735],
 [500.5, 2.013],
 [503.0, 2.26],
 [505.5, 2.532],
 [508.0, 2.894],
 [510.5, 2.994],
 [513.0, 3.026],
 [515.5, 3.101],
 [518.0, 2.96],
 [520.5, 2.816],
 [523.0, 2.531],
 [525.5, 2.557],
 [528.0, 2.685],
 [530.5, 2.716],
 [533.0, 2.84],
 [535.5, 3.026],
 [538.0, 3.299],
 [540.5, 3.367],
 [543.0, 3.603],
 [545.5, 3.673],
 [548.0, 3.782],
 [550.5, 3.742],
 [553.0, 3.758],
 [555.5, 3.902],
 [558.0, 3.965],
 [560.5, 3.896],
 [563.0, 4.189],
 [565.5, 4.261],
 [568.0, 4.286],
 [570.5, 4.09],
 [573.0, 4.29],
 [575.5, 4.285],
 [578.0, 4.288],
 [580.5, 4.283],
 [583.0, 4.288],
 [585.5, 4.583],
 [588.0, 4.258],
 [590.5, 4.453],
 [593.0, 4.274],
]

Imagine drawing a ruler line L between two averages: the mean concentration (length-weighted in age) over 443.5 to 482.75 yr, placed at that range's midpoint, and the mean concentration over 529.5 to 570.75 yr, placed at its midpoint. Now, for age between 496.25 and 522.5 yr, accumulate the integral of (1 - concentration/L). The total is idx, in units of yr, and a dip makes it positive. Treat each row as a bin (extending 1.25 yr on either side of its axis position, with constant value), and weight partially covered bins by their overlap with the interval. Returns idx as 7.1 yr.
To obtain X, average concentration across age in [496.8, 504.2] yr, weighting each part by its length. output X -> 2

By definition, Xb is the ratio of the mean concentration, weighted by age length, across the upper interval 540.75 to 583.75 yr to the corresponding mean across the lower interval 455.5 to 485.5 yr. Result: 1.3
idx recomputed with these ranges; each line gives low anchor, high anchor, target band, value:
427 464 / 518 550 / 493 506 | 5.8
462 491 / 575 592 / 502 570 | 4.7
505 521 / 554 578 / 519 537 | 2.9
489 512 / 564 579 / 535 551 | -0.6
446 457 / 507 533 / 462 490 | 8.9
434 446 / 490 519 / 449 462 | -1.5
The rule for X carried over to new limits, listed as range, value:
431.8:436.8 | 4.01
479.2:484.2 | 1.74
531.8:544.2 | 3.23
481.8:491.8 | 1.47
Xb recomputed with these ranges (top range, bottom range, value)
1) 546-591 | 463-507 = 1.85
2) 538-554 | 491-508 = 1.87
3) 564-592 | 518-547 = 1.43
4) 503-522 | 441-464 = 0.70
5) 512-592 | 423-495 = 1.11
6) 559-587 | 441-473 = 1.08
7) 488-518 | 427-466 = 0.55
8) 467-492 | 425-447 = 0.53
